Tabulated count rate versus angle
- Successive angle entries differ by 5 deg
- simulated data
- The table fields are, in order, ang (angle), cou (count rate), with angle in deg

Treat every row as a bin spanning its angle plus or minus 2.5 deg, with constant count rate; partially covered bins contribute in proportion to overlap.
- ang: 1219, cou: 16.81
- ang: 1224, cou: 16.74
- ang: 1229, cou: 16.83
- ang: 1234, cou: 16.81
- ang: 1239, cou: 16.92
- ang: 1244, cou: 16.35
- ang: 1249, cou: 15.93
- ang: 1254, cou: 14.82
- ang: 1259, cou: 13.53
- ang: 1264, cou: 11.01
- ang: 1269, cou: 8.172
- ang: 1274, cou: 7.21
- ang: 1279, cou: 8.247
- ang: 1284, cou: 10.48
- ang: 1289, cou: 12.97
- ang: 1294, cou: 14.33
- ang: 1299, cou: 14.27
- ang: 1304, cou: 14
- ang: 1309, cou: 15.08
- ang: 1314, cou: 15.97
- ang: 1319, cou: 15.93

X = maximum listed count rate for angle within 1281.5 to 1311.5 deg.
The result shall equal 15.08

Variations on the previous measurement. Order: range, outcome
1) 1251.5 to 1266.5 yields 14.82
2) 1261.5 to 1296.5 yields 14.33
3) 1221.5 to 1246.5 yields 16.92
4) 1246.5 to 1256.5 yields 15.93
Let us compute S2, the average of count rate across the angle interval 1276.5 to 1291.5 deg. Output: 10.6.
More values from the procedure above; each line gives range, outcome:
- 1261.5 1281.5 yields 8.66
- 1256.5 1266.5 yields 12.3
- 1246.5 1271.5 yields 12.7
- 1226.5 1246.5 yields 16.7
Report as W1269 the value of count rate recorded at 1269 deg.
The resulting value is 8.172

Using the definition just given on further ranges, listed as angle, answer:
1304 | 14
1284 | 10.48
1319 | 15.93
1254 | 14.82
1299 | 14.27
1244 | 16.35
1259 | 13.53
